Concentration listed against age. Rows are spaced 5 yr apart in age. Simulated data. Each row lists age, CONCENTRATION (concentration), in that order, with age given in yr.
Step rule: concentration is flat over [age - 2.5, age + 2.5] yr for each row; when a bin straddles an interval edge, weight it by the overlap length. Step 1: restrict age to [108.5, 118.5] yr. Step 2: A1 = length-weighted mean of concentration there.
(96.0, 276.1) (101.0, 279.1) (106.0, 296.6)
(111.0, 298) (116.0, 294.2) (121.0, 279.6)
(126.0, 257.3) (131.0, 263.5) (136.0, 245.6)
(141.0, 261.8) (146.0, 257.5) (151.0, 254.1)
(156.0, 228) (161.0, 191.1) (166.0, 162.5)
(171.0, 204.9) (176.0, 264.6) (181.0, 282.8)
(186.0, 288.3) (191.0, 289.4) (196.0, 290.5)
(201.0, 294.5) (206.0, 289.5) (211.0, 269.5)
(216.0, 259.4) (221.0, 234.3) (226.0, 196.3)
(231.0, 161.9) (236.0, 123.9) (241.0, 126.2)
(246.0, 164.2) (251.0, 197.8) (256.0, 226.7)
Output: 296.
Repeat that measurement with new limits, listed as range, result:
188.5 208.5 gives 291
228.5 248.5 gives 144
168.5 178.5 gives 235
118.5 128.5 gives 268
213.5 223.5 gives 247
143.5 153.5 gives 256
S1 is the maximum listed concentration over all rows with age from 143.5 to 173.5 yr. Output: 257.5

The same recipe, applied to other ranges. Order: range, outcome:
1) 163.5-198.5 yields 290.5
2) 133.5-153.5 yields 261.8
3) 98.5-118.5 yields 298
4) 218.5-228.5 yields 234.3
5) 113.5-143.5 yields 294.2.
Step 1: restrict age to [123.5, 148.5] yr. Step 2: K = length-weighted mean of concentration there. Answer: 257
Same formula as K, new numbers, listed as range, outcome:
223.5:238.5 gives 161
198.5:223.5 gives 269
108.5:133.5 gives 279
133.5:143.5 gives 254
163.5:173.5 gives 184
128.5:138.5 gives 255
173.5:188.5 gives 279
